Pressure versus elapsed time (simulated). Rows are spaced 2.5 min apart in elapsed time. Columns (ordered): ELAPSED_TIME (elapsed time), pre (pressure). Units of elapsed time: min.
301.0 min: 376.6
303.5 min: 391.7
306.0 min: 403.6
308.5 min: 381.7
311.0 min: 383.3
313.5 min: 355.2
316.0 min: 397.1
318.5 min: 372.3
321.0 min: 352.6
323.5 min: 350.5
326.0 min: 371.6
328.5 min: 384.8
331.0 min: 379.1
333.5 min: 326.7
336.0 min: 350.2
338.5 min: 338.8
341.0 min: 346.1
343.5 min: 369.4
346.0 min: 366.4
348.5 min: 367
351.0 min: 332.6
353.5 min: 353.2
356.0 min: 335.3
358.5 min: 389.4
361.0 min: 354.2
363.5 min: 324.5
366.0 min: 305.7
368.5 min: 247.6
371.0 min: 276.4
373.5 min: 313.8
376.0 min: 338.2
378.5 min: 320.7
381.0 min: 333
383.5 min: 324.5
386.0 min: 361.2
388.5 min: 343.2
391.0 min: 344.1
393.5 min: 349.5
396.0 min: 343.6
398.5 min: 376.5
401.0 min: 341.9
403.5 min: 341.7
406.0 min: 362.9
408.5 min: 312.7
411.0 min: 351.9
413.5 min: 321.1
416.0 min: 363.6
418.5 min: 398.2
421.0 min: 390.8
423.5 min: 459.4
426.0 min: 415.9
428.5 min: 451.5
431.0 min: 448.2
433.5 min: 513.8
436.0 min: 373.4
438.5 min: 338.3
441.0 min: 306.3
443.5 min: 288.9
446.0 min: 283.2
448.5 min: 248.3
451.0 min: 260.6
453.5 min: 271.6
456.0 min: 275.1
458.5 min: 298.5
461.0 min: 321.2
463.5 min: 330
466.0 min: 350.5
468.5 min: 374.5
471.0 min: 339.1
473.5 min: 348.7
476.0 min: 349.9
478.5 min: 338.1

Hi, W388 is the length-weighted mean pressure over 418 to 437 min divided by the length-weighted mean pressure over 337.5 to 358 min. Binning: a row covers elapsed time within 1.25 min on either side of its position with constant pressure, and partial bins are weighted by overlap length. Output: 1.23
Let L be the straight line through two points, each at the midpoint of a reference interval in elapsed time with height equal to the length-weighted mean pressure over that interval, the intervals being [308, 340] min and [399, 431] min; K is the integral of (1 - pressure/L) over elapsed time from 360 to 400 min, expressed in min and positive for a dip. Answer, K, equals 4.8 min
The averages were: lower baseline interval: 364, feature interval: 328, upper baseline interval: 379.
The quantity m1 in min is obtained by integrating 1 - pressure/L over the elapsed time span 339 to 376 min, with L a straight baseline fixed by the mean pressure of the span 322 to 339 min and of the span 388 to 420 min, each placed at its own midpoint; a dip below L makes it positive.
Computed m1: 2.2 min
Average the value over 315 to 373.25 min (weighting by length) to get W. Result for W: 347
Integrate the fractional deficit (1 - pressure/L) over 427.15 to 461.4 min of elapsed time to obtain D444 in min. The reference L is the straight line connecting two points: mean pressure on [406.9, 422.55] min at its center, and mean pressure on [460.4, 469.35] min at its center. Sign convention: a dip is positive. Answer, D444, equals 1.6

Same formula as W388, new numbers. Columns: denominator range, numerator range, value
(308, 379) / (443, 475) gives 0.89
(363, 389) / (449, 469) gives 0.97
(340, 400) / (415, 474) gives 1.04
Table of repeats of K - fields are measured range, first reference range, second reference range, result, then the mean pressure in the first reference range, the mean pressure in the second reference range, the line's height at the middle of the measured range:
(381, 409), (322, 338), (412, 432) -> 3.26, 359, 405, 392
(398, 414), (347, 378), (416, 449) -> 0.75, 328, 381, 361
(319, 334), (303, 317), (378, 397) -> 0.49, 385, 341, 375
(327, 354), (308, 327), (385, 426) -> 0.87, 370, 362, 368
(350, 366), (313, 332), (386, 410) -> 0.65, 371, 347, 360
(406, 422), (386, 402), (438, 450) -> -1.50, 351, 289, 326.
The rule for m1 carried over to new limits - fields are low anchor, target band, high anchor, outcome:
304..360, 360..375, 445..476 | 1.98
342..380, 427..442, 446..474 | -4.39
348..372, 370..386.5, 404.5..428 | 1.01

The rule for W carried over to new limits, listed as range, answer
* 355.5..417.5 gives 335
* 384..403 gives 350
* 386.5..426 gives 362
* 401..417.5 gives 343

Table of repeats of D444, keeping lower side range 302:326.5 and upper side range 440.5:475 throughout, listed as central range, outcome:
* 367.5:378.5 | 1.57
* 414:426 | -2.73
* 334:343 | 0.47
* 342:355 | 0.10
